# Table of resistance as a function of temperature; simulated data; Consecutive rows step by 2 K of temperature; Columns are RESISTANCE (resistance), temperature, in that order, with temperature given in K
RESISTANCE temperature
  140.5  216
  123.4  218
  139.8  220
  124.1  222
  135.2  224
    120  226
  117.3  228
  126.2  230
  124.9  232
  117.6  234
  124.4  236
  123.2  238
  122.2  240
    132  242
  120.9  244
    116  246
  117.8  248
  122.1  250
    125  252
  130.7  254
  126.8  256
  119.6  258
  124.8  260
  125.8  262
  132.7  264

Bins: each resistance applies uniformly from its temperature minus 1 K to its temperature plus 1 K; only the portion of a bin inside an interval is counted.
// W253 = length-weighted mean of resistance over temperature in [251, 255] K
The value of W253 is 128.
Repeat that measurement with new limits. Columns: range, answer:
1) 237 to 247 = 123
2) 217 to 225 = 131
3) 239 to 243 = 127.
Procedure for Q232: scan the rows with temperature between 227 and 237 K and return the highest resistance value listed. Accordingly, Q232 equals 126.2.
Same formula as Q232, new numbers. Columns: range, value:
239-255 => 132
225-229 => 120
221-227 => 135.2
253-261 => 130.7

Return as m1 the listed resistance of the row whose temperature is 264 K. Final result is 132.7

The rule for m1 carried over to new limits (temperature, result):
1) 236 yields 124.4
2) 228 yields 117.3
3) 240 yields 122.2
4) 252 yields 125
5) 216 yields 140.5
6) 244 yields 120.9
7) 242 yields 132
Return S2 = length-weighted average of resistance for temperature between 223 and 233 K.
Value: 125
